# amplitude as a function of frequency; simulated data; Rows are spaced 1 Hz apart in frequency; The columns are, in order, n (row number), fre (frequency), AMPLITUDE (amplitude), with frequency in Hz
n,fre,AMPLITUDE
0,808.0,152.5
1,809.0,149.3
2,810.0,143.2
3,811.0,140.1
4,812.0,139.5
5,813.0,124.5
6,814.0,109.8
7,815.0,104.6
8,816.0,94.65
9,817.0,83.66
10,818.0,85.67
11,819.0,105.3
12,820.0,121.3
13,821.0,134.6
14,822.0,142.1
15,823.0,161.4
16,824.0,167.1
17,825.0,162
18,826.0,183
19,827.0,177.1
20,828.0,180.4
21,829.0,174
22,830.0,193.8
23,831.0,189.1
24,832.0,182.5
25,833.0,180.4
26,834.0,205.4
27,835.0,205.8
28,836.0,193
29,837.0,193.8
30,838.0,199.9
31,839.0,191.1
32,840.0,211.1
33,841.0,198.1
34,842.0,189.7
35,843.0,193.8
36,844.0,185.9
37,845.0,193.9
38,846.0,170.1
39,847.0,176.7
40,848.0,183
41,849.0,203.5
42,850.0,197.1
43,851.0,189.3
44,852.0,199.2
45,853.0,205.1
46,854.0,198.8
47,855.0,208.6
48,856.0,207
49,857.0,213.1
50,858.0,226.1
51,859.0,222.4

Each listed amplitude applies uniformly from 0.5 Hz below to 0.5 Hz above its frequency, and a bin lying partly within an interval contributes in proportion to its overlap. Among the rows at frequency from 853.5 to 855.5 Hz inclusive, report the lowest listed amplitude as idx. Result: 198.8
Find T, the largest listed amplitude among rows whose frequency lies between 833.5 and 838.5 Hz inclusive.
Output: 205.8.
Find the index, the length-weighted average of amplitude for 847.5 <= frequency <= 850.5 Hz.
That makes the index 195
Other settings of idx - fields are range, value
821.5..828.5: 142.1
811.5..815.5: 104.6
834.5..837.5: 193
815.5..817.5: 83.66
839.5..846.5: 170.1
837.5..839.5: 191.1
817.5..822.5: 85.67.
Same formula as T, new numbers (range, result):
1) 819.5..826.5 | 183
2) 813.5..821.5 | 134.6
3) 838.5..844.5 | 211.1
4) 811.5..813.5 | 139.5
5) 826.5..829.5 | 180.4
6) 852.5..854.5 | 205.1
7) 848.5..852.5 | 203.5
